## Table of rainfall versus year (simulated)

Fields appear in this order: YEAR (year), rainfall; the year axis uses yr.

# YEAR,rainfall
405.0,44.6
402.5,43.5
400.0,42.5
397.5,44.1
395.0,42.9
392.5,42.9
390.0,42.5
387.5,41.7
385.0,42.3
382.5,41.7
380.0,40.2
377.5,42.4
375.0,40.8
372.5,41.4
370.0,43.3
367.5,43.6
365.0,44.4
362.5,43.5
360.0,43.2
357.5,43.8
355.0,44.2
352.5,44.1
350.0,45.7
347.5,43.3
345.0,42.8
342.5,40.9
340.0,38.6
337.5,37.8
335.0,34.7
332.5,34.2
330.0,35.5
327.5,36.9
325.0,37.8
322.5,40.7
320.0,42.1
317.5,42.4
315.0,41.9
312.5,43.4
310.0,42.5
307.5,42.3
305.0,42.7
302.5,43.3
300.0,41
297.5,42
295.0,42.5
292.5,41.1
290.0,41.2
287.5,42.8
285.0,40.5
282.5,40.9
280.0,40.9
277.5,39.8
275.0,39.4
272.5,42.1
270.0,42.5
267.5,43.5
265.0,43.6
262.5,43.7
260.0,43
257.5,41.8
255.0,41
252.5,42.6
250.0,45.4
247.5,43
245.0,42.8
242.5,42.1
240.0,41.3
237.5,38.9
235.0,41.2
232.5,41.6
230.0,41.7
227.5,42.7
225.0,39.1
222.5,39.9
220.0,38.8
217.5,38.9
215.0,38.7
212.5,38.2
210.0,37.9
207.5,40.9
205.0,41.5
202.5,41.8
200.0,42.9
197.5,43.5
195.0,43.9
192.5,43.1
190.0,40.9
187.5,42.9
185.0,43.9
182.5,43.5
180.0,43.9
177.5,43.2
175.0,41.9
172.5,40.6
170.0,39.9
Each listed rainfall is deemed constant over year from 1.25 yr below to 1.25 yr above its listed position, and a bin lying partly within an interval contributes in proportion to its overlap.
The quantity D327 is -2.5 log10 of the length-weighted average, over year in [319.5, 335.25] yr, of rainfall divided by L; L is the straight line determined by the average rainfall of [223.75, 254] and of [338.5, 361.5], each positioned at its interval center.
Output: 0.145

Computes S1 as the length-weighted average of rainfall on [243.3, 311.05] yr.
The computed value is 42.1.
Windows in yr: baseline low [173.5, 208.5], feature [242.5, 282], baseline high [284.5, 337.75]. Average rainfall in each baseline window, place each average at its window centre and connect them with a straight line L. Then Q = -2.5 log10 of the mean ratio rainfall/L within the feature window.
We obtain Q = -0.02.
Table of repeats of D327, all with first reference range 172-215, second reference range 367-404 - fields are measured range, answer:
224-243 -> 0.026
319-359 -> 0.055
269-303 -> 0.020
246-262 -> -0.019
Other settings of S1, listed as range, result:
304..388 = 41.4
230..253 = 42.1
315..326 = 40.9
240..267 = 42.8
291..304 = 42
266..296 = 41.4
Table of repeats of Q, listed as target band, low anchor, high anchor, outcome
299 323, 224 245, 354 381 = 0.00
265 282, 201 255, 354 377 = 0.00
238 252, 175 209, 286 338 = -0.03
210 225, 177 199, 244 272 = 0.11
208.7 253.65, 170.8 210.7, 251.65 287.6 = 0.03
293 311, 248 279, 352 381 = 0.01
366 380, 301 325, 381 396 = 0.00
